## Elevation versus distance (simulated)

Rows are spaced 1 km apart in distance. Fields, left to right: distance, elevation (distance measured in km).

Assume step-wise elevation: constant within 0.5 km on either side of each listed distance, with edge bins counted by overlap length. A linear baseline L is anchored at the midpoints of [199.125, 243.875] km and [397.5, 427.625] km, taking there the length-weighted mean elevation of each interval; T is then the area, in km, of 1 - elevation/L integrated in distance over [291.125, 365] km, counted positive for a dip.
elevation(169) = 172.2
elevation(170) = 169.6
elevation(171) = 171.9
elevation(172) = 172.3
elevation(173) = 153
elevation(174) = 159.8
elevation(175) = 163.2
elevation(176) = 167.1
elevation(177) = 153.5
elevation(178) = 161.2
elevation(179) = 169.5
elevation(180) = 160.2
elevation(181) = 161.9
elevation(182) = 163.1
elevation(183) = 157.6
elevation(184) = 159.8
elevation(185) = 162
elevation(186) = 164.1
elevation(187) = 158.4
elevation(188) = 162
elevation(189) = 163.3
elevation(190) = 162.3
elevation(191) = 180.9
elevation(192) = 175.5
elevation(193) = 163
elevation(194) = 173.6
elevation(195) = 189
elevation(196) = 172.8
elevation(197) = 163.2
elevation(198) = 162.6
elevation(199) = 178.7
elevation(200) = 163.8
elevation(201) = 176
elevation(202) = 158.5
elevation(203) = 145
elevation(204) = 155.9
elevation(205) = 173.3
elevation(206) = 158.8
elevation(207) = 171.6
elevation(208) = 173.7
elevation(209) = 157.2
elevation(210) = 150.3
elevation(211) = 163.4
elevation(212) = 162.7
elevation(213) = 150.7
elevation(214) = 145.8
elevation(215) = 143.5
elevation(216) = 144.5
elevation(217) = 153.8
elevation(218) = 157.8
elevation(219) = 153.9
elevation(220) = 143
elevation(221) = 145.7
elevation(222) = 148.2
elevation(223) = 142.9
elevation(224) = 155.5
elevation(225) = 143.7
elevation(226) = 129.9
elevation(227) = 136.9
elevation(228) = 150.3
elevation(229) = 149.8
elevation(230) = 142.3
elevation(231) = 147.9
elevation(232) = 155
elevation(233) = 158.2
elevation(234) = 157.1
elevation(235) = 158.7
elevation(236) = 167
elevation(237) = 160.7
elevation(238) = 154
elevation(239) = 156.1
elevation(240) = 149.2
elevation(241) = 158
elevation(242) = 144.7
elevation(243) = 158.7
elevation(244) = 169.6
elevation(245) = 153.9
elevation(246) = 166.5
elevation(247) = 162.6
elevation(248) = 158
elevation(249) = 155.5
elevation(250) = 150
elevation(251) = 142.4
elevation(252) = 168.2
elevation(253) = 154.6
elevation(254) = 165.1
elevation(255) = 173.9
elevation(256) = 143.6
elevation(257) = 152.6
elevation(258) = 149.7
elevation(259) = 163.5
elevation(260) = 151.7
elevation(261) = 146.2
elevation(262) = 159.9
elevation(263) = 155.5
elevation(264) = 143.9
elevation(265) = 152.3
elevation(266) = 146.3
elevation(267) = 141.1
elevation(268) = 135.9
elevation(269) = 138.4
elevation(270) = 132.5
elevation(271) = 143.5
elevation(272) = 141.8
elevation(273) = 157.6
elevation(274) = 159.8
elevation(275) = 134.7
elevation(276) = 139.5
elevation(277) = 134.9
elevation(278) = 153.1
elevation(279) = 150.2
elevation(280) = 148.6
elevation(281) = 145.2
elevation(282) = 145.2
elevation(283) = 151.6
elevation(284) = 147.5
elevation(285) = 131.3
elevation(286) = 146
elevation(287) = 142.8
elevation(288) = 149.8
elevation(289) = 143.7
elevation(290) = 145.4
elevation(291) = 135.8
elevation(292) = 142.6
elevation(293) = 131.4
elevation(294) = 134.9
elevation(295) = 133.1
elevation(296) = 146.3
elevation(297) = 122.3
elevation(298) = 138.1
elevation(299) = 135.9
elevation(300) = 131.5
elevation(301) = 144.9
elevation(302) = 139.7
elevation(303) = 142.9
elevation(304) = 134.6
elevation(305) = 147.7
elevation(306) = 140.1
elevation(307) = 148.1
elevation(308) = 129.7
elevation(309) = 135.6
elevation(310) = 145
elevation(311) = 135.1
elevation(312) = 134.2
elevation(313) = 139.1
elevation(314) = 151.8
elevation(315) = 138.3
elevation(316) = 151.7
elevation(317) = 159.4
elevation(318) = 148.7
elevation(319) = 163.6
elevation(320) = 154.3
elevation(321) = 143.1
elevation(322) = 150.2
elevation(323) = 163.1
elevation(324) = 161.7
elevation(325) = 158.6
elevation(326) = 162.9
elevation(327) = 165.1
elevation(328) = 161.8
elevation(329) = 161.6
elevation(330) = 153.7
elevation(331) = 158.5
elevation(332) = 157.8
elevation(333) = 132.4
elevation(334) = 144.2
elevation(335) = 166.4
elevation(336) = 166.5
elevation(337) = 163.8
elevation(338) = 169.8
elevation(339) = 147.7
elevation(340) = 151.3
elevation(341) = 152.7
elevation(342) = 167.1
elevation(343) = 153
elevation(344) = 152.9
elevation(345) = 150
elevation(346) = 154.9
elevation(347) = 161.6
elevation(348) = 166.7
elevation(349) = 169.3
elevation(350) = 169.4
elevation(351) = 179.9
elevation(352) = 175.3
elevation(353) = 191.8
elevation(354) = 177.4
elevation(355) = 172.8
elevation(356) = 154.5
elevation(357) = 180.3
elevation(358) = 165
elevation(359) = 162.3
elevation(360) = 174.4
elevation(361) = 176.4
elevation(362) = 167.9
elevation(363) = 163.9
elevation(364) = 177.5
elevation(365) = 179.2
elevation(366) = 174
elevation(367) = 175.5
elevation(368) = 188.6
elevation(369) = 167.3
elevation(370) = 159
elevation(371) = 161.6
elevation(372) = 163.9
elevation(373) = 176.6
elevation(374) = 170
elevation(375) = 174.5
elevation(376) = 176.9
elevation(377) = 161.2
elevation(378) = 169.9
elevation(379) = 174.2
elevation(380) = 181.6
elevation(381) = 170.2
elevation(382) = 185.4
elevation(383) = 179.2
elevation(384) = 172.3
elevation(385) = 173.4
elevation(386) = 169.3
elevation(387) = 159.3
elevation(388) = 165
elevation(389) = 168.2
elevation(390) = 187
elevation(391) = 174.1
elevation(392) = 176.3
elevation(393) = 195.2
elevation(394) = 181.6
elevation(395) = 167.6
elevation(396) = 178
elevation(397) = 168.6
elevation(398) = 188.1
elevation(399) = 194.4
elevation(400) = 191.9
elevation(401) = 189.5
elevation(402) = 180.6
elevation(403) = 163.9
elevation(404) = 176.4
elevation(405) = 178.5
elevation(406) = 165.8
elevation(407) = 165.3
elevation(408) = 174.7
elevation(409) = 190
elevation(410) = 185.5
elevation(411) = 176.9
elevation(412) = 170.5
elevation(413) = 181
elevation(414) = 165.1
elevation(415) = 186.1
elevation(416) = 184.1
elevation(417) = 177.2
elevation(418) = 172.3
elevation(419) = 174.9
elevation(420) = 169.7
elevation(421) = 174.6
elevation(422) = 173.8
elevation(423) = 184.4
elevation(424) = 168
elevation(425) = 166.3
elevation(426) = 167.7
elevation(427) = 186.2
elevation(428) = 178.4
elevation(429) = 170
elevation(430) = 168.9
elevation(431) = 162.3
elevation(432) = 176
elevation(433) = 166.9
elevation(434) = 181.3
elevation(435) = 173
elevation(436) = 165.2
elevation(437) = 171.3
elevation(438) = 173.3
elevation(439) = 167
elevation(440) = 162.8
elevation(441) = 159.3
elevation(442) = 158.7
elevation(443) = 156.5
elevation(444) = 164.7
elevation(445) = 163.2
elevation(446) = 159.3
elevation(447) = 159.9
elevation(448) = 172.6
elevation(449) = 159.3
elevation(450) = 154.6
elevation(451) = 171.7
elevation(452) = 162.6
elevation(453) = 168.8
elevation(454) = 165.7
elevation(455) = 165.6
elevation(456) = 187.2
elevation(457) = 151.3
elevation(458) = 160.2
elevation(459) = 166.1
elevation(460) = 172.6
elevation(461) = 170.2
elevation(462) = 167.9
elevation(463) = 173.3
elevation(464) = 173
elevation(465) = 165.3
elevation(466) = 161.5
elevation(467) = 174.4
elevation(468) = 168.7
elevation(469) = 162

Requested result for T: 5.77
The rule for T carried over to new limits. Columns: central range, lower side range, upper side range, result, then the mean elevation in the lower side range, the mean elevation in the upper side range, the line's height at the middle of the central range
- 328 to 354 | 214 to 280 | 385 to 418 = 0.9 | 151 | 177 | 167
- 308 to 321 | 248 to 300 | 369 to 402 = 0.9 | 146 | 175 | 157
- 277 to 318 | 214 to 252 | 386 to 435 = 4.8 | 152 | 176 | 161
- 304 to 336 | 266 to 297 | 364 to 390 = 0.9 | 143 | 172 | 155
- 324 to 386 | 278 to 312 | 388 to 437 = -3.1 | 141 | 176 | 159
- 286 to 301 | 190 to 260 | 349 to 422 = 2.4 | 157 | 175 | 165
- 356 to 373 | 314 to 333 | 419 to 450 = -1.1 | 156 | 169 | 160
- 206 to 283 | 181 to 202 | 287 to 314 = 0.8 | 167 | 139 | 154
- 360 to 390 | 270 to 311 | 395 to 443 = -1.7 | 142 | 174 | 163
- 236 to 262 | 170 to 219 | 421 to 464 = 1.2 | 163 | 168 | 164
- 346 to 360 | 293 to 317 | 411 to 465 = -1.9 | 139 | 170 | 150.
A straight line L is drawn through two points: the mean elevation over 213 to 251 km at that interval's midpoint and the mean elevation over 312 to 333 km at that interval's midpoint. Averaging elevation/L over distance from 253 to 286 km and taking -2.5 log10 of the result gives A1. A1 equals 0.03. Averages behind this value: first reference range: 152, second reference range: 154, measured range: 148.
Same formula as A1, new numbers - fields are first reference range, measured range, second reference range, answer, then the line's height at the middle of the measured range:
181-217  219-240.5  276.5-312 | 0.04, 156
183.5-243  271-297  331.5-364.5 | 0.13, 161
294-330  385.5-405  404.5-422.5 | -0.04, 171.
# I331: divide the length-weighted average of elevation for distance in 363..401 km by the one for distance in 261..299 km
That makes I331 1.2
